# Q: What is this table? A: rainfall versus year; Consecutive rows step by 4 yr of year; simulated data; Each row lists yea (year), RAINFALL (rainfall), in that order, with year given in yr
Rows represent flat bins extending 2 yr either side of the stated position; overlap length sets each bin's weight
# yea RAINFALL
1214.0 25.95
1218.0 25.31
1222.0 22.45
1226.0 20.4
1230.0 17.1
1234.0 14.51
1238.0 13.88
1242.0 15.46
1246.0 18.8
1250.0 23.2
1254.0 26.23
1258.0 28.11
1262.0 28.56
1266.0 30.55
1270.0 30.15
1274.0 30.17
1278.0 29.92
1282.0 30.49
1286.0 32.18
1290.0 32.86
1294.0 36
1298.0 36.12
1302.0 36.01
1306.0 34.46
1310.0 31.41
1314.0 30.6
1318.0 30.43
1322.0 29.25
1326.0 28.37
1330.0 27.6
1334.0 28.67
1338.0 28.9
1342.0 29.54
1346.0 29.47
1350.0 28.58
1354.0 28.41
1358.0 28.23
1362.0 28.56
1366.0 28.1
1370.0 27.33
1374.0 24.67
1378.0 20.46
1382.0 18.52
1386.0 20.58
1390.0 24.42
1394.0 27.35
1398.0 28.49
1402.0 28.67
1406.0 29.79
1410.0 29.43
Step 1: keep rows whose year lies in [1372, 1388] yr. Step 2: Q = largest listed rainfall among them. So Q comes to 24.67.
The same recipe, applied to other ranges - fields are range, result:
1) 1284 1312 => 36.12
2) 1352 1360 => 28.41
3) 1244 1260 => 28.11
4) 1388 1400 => 28.49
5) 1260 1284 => 30.55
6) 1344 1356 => 29.47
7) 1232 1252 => 23.2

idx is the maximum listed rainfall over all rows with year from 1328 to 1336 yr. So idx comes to 28.67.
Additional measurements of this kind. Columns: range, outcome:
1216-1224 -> 25.31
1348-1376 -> 28.58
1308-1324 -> 31.41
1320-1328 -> 29.25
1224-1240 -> 20.4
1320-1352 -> 29.54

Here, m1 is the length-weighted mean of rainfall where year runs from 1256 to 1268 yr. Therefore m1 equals 29.1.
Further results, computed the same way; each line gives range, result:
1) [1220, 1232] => 20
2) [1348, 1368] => 28.4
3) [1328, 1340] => 28.4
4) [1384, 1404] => 25.9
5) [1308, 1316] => 31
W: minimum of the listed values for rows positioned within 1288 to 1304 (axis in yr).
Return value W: 32.86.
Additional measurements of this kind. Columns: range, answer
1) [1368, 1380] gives 20.46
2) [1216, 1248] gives 13.88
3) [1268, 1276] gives 30.15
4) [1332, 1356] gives 28.41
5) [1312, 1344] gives 27.6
